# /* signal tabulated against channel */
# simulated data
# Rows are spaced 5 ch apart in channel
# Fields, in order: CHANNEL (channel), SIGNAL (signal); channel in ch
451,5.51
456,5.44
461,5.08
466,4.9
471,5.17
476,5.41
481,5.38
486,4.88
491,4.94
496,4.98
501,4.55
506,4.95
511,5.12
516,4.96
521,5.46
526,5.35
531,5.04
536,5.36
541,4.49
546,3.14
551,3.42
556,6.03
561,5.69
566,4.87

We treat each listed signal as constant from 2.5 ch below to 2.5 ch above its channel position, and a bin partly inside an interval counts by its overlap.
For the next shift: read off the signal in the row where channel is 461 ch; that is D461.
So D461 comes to 5.08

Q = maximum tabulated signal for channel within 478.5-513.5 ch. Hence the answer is 5.38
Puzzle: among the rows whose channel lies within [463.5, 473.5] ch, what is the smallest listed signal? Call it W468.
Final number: 4.9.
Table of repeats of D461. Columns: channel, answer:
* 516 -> 4.96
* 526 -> 5.35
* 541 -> 4.49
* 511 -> 5.12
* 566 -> 4.87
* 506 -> 4.95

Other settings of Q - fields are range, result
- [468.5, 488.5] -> 5.41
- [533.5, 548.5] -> 5.36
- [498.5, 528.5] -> 5.46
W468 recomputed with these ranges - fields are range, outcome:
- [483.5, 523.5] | 4.55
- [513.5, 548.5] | 3.14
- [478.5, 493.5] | 4.88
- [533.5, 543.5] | 4.49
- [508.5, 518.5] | 4.96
